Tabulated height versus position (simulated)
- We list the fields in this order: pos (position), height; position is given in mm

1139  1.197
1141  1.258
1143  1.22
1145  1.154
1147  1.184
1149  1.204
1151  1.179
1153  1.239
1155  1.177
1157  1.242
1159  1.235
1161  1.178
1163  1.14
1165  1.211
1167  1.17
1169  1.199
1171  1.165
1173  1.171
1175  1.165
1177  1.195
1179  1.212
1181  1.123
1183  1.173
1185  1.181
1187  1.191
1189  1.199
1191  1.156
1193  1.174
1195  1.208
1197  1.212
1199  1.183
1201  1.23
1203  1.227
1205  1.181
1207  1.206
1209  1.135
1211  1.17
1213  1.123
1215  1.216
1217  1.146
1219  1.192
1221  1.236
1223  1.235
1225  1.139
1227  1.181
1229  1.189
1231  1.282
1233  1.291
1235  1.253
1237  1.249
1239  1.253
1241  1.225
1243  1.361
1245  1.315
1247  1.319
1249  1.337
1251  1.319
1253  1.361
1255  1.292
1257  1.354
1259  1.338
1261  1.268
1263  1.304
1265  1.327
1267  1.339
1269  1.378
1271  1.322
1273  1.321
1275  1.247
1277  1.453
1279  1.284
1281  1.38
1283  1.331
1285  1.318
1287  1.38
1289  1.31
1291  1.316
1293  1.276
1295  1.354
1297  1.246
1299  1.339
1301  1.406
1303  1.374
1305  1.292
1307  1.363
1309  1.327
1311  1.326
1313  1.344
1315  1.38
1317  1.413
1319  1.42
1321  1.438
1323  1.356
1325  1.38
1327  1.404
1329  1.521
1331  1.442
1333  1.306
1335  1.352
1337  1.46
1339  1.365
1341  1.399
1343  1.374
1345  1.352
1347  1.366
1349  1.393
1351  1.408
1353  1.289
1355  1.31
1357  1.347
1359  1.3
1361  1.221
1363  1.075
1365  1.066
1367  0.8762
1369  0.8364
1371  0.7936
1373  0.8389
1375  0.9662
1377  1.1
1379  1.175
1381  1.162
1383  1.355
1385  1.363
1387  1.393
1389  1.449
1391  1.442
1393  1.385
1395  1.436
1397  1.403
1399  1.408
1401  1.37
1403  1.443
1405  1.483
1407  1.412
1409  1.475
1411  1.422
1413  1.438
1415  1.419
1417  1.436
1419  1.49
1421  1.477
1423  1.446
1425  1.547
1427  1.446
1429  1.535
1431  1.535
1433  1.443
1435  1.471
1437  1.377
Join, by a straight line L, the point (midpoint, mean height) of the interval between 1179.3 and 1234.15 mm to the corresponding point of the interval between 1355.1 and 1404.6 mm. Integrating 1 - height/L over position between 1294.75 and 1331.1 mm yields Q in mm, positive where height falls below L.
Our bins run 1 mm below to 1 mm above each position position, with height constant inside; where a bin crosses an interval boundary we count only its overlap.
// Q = -4.9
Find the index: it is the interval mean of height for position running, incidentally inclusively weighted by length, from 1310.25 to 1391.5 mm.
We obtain 1.28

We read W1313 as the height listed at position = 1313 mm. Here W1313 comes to 1.344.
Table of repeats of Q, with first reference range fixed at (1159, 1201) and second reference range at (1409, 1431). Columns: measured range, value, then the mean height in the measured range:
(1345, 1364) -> 1.19 mm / 1.3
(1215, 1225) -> 0.27 mm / 1.2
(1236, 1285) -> -1.57 mm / 1.32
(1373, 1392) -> 2.41 mm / 1.24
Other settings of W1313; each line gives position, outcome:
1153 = 1.239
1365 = 1.066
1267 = 1.339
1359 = 1.3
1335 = 1.352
